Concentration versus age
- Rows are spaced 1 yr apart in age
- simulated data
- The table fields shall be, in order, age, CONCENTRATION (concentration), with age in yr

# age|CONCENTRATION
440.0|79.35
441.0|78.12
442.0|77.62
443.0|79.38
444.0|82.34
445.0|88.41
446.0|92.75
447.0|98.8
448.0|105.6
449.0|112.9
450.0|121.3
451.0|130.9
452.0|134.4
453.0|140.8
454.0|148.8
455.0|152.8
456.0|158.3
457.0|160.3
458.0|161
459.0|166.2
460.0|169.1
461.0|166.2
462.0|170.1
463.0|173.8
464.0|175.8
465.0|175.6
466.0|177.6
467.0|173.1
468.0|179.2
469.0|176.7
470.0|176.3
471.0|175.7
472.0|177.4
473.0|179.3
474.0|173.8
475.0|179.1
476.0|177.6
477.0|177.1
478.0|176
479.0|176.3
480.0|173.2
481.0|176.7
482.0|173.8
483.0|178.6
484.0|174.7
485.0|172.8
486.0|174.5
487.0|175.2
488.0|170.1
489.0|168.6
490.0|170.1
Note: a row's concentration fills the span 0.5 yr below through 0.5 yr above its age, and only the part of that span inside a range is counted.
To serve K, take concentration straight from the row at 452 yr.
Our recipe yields 134.4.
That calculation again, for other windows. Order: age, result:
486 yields 174.5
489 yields 168.6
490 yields 170.1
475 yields 179.1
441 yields 78.12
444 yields 82.34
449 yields 112.9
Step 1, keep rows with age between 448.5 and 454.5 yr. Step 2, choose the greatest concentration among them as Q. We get 148.8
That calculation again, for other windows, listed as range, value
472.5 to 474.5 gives 179.3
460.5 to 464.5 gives 175.8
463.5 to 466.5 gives 177.6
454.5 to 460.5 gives 169.1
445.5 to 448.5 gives 105.6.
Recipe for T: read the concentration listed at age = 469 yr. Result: 176.7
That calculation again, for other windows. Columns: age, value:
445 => 88.41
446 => 92.75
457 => 160.3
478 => 176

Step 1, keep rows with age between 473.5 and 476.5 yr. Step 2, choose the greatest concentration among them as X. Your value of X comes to 179.1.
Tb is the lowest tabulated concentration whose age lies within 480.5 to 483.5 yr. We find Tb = 173.8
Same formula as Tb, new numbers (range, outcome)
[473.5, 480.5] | 173.2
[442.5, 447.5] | 79.38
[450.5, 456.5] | 130.9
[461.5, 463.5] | 170.1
